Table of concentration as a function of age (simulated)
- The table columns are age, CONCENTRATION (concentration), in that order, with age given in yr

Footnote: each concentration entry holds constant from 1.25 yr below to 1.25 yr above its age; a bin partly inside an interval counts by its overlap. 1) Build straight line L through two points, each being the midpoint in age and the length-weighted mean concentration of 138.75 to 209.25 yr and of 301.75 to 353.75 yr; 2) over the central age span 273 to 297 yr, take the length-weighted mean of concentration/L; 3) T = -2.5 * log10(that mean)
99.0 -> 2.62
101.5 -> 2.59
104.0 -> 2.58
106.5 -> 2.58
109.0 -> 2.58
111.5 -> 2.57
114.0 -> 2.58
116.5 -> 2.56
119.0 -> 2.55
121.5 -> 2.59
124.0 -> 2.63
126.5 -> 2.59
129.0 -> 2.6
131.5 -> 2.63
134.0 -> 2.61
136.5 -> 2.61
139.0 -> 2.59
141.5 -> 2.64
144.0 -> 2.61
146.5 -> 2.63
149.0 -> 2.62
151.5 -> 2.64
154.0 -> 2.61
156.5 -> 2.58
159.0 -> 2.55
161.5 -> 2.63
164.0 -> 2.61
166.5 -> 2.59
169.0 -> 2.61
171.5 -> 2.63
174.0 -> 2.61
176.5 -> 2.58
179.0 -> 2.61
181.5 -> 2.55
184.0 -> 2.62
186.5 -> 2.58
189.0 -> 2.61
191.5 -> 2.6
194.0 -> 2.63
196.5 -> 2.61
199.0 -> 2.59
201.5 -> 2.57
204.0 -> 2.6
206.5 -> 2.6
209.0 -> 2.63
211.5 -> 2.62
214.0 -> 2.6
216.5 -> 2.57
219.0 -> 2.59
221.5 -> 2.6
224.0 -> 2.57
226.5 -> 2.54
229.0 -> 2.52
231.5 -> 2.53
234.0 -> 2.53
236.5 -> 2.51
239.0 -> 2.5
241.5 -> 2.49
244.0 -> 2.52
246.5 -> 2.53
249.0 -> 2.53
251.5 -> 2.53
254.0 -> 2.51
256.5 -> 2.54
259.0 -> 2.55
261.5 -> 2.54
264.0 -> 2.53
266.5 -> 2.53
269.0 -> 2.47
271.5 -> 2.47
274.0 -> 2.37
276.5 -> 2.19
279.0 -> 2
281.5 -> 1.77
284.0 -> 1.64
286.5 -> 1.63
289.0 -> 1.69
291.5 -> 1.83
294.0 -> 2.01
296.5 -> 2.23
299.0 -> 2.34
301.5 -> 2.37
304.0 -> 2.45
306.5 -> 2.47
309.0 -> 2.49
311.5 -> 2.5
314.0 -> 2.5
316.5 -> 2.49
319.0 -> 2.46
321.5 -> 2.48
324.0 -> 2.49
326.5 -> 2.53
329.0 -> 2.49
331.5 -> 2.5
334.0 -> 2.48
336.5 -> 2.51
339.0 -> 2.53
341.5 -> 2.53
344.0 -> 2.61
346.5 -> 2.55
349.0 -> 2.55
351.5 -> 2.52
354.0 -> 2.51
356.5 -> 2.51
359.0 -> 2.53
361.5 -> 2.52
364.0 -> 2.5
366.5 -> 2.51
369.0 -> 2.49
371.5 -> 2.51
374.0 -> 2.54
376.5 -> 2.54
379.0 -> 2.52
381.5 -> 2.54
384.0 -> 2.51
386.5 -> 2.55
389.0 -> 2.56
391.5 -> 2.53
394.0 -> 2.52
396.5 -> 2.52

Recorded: 0.30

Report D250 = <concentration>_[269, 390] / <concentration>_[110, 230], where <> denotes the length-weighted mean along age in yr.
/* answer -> 0.92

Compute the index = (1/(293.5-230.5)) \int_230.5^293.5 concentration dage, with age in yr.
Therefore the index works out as 2.31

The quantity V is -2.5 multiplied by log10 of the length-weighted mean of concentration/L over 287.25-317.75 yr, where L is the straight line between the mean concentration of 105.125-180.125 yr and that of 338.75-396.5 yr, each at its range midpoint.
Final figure 0.13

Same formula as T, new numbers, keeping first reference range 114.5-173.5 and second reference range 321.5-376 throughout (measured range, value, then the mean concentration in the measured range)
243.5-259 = 0.013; 2.53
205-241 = 0.003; 2.56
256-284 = 0.102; 2.32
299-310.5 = 0.045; 2.43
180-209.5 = -0.006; 2.6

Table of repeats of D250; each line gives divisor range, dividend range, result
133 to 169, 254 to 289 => 0.86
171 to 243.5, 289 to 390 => 0.95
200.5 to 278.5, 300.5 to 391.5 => 0.99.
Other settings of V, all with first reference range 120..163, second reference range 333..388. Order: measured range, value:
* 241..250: 0.02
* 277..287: 0.38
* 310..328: 0.02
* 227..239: 0.02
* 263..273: 0.03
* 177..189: 0.00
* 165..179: 0.00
